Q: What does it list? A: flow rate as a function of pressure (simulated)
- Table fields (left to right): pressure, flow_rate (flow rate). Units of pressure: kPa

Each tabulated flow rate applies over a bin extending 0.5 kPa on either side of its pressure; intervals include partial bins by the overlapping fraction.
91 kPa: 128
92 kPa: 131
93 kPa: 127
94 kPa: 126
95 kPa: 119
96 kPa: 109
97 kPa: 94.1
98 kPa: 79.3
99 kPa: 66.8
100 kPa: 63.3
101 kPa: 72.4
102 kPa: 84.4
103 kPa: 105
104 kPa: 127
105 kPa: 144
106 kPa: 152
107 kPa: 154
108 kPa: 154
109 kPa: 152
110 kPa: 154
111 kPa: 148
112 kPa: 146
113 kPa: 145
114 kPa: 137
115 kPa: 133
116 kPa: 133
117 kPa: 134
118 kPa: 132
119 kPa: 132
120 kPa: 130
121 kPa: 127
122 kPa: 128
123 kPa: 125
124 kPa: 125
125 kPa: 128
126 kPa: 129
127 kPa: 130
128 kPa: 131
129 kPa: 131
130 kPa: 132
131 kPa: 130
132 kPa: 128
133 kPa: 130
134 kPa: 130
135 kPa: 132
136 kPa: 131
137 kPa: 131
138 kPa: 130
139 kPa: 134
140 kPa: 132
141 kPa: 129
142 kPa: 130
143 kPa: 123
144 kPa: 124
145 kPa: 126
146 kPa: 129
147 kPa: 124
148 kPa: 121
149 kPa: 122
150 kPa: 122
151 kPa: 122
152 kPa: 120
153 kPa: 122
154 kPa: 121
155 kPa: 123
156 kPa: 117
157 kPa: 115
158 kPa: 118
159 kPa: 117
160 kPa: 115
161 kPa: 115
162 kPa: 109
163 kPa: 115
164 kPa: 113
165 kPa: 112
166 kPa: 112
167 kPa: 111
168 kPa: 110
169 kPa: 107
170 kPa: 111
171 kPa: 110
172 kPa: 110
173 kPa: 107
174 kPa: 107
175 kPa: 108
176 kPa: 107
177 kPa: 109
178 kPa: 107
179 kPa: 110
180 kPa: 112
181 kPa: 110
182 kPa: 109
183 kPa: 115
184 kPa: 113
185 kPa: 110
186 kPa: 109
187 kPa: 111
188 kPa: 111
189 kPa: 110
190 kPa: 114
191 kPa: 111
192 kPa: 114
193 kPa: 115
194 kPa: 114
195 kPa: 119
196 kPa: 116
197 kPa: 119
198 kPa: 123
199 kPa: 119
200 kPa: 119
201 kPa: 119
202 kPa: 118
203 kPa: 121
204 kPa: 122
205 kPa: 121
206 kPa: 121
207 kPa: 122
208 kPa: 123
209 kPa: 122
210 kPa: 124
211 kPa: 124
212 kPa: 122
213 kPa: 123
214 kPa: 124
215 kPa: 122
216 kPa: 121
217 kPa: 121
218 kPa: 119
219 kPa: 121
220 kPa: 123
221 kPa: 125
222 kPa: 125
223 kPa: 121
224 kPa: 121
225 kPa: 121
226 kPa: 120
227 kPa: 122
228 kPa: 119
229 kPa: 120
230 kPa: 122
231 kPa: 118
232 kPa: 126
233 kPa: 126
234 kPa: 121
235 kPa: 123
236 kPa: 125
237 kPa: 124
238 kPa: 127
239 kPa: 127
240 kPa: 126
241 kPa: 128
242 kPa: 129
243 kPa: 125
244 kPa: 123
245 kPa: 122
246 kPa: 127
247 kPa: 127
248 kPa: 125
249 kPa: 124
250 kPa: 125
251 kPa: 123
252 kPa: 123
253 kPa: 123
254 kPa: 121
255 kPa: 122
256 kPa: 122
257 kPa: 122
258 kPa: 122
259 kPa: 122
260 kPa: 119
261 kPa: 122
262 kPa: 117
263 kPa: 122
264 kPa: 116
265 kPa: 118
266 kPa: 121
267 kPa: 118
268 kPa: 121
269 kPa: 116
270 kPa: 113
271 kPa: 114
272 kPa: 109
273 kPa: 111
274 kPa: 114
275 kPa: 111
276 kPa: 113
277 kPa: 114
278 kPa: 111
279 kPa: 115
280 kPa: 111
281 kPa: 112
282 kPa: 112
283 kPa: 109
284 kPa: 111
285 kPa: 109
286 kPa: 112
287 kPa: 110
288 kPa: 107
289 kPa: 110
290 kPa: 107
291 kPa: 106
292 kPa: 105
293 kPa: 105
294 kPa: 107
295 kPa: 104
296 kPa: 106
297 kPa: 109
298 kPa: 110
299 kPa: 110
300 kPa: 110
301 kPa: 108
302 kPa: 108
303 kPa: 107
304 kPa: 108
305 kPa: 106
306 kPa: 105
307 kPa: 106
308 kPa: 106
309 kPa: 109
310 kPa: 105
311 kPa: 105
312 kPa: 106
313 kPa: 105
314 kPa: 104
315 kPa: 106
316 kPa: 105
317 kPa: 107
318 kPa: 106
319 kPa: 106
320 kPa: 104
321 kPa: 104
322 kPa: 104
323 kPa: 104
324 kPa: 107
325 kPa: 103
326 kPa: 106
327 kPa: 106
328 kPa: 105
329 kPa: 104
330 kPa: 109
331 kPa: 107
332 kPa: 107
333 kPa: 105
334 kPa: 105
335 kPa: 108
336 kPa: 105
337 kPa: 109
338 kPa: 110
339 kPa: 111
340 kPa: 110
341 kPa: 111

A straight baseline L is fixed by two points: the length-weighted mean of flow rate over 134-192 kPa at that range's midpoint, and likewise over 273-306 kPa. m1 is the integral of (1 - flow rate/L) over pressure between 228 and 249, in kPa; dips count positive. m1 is -2.3 kPa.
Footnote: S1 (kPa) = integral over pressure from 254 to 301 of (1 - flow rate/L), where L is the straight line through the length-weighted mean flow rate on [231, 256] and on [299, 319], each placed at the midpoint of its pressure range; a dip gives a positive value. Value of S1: 0.8 kPa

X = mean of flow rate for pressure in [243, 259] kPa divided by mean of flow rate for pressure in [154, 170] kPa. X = 1.08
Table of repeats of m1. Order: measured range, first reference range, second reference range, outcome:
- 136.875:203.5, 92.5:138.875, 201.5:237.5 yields 3.96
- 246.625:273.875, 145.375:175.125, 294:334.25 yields -2.56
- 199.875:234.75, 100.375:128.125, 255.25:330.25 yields -0.74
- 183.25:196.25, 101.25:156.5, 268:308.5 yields 1.00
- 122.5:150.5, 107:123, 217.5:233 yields 1.54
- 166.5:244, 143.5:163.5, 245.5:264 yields 2.08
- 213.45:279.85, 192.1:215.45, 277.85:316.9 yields -3.60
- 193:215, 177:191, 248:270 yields -1.38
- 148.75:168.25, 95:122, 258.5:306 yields 0.57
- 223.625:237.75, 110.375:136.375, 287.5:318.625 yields -0.61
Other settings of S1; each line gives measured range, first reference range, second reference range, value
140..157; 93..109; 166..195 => -1.9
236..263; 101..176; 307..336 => -2.5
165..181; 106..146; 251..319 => 2.3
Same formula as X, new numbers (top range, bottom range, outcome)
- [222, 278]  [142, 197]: 1.05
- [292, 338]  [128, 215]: 0.90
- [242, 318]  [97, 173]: 0.92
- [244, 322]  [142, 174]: 0.96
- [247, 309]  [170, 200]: 1.01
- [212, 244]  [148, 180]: 1.08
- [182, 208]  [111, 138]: 0.88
